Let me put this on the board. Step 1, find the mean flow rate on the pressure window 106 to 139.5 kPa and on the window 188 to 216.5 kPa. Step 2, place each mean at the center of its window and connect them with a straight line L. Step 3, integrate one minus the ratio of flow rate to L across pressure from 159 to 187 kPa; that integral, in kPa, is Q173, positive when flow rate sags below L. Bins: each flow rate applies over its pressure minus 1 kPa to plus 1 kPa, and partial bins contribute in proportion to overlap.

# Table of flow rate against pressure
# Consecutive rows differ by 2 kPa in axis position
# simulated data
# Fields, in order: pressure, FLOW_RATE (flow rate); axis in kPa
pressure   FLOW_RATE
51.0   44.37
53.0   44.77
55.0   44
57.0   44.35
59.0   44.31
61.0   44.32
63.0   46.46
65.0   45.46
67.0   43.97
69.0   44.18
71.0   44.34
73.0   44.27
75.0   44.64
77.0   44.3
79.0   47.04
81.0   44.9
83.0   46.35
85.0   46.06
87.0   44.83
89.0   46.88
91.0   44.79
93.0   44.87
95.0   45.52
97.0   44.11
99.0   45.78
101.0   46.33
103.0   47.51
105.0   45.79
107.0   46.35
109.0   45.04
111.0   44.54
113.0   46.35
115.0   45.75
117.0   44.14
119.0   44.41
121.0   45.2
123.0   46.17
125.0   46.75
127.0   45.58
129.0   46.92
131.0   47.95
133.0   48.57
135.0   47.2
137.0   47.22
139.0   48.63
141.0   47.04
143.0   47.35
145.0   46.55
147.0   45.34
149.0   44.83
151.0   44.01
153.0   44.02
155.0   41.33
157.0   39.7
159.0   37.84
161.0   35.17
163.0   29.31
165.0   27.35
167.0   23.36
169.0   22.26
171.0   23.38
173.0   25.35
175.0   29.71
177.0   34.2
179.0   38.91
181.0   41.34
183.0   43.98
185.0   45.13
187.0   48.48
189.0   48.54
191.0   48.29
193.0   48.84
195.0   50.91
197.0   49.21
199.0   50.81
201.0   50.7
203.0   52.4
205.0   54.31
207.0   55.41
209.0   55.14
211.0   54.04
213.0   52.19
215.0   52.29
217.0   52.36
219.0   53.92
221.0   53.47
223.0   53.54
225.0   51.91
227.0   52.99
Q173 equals 9.4 kPa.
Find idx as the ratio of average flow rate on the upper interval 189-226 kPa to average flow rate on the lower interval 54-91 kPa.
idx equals 1.2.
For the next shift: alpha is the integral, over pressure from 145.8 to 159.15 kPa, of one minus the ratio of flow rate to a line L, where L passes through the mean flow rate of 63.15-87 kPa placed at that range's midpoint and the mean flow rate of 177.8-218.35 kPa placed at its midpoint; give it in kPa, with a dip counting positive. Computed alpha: 1.43 kPa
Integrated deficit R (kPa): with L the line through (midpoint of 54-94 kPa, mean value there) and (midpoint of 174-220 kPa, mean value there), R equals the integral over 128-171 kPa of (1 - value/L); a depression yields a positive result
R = 5.8 kPa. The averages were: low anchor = 45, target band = 40.6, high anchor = 48.3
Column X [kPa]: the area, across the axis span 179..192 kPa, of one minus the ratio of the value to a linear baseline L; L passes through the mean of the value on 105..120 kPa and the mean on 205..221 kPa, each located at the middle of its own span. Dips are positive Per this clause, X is 1.5 kPa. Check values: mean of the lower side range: 45.3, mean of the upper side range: 53.7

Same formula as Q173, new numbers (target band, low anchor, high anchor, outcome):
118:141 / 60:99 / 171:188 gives -3.1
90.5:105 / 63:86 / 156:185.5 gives -1.2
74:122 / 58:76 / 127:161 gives -0.7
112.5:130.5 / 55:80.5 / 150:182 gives -3.3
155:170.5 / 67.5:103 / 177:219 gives 5.5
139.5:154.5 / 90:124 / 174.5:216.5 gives 0.4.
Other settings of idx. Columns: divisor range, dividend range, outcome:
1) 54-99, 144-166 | 0.88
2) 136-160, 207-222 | 1.20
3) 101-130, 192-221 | 1.14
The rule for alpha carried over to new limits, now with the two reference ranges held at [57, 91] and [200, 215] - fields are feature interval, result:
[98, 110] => 0.2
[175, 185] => 2.4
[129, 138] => 0.2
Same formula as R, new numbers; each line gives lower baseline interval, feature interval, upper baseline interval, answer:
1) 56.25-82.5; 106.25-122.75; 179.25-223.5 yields 0.53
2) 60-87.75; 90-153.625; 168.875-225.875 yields -0.41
